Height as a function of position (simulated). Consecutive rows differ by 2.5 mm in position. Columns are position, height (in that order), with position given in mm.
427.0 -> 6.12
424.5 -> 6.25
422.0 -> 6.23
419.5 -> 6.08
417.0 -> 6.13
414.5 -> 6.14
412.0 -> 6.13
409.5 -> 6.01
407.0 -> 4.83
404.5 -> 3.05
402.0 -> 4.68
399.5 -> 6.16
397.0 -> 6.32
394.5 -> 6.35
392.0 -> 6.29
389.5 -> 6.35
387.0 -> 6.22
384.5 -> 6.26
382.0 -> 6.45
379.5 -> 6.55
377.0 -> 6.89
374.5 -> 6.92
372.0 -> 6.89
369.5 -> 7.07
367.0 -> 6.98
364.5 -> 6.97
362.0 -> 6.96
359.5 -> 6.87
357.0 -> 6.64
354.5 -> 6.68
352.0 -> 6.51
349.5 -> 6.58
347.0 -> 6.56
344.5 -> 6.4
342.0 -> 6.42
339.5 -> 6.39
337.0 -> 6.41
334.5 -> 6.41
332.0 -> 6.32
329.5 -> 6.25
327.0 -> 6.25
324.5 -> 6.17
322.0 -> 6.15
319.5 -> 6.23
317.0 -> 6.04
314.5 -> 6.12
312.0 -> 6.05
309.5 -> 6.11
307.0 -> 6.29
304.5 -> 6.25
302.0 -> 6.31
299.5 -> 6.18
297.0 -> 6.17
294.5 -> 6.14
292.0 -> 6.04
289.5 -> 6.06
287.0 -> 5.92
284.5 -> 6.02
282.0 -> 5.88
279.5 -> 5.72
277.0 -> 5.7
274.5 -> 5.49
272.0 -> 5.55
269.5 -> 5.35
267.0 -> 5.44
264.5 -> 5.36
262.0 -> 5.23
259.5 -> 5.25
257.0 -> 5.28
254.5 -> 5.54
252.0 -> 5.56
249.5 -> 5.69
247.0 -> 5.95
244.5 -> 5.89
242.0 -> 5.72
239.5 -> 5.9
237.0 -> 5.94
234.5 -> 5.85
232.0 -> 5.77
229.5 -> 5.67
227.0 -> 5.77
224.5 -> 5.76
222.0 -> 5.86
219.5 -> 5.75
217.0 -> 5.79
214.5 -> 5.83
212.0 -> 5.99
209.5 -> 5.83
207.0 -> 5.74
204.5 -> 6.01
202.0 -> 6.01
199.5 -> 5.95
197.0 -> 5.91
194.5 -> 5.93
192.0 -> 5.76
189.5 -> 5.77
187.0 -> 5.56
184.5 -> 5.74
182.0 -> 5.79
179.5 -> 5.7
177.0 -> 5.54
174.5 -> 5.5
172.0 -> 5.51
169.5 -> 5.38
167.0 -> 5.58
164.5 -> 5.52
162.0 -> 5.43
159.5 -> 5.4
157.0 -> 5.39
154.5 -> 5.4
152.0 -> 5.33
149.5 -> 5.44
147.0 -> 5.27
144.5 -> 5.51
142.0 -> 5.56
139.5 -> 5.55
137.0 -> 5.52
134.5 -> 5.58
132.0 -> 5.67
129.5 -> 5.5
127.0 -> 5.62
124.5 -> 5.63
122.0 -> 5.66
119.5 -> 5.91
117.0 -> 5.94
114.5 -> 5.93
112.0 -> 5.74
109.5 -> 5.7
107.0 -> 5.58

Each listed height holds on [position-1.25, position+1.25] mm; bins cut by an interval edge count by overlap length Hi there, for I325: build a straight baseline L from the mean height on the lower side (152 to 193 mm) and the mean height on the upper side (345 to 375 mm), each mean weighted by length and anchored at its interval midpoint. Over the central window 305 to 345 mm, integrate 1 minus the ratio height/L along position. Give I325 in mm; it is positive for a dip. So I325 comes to 1.9 mm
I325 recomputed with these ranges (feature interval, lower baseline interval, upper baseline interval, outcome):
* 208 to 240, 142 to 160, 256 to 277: -2.5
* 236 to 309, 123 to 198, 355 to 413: 1.5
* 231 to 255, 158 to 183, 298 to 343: 0.3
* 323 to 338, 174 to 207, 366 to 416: -0.7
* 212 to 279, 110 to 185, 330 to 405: 3.3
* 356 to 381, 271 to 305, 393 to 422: -4.9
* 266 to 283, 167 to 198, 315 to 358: 1.4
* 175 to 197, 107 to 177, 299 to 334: 0.0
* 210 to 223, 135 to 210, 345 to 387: 0.0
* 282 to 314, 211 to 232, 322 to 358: 0.4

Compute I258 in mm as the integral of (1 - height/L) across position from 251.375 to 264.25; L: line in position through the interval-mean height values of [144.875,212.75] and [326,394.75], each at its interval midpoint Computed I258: 1.5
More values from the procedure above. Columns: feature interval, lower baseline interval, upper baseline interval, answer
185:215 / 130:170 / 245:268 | -2.0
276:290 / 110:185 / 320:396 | 0.7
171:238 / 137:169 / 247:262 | -3.9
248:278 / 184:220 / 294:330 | 2.9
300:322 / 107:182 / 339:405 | 0.1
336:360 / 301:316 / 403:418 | -2.8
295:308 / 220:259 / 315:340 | -0.3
